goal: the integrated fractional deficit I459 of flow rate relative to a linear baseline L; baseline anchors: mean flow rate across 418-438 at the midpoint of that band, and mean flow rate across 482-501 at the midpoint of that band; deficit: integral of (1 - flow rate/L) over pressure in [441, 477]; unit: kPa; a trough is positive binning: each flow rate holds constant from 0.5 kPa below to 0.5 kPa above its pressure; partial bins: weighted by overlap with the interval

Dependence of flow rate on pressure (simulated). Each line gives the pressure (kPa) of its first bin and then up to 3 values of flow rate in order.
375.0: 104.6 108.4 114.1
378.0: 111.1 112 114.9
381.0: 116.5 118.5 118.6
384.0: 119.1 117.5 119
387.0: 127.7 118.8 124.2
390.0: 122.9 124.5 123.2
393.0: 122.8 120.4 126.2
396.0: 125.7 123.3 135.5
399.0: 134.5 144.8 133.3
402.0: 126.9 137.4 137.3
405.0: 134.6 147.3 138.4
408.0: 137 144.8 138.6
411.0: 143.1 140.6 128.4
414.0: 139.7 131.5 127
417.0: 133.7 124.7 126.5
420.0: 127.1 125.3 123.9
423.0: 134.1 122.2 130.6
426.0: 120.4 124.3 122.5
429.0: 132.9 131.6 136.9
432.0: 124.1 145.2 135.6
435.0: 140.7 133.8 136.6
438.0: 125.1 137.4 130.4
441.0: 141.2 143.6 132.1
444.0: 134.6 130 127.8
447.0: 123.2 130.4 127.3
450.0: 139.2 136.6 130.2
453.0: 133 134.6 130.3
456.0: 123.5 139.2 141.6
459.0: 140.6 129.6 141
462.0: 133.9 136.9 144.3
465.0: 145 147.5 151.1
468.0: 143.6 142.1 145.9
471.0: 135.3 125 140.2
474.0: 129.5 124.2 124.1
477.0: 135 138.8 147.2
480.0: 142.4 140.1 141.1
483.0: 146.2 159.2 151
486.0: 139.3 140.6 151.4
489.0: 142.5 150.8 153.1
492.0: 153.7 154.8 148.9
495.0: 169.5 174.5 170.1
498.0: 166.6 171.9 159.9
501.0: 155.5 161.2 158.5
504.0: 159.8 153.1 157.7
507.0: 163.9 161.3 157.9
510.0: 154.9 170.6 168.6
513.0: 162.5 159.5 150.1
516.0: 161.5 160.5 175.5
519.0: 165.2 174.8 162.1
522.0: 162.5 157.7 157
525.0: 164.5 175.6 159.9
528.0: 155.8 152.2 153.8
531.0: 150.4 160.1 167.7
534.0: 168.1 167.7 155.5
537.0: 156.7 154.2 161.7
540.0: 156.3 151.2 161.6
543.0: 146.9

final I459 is 1.7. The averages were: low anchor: 130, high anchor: 155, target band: 135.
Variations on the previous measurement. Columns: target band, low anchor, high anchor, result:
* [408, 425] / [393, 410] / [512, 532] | 0.7 kPa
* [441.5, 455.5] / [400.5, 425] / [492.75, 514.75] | 1.2 kPa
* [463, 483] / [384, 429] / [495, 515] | 1.7 kPa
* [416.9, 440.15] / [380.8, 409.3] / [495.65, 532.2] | 1.3 kPa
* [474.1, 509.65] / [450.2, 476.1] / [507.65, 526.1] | -0.2 kPa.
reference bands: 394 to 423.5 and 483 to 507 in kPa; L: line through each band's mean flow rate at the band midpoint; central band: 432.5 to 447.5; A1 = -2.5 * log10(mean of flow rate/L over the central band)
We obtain 0.06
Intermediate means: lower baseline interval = 133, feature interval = 134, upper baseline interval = 157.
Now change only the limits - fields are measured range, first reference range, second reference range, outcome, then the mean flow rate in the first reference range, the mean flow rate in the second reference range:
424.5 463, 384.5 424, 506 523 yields 0.07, 130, 163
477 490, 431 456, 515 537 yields 0.02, 133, 162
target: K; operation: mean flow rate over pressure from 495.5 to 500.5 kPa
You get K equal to 169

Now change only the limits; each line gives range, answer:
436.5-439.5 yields 133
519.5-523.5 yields 164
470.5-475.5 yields 131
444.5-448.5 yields 128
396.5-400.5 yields 135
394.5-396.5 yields 126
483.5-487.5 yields 148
